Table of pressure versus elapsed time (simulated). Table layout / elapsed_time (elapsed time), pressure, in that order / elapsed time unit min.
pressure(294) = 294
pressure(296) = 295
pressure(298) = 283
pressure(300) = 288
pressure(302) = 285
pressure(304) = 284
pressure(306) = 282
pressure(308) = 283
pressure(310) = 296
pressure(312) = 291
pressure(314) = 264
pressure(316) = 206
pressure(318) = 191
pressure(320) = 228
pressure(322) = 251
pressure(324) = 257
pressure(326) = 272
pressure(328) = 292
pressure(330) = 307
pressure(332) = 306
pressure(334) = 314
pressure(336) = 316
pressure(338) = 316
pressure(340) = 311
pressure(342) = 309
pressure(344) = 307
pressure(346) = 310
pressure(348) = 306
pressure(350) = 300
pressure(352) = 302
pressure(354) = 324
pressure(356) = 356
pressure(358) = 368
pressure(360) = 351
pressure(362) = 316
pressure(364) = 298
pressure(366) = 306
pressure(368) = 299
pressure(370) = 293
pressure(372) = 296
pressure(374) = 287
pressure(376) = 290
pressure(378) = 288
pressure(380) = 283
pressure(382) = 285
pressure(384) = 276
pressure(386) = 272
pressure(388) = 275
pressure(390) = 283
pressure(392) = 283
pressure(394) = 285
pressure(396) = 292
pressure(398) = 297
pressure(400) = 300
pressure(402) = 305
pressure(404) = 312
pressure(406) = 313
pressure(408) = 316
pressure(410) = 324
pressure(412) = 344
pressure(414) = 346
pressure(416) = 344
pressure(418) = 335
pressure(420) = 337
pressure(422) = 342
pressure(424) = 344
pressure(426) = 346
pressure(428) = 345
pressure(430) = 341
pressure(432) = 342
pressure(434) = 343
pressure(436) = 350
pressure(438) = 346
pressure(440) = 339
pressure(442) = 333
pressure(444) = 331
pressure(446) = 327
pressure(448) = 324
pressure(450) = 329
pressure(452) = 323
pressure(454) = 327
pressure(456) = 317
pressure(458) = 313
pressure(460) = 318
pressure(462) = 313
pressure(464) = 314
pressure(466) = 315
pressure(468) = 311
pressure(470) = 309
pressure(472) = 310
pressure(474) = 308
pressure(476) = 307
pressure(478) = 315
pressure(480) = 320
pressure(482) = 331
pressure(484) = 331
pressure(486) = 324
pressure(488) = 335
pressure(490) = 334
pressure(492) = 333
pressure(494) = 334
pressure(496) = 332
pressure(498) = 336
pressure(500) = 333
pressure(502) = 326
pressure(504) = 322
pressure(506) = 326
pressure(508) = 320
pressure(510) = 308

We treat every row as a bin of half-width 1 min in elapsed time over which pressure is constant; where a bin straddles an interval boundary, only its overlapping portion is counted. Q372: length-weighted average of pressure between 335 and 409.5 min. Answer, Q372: 304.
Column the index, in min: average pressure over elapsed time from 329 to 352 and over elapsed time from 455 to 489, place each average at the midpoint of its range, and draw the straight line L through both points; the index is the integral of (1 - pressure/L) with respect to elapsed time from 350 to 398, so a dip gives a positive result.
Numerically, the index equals 1.7 min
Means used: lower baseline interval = 309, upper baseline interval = 317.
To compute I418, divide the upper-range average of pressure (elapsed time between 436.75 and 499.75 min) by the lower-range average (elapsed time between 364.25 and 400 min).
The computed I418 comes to 1.12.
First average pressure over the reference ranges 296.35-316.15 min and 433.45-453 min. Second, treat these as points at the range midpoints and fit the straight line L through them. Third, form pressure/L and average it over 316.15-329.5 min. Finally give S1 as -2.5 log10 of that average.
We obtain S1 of 0.16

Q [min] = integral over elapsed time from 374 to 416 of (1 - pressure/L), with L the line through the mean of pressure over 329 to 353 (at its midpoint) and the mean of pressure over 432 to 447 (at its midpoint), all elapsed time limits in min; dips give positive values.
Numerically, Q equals 3.36 min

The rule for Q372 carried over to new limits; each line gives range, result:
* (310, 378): 295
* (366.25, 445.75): 314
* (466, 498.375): 323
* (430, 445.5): 340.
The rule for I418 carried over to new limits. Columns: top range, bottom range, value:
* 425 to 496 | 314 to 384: 1.11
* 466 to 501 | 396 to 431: 0.99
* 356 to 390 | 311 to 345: 1.08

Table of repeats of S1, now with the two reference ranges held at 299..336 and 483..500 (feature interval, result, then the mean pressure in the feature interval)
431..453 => -0.07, 335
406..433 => -0.10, 338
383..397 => 0.06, 281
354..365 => -0.17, 337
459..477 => 0.04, 312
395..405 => 0.00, 301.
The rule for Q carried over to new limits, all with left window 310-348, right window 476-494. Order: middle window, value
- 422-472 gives -2.1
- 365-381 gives 0.1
